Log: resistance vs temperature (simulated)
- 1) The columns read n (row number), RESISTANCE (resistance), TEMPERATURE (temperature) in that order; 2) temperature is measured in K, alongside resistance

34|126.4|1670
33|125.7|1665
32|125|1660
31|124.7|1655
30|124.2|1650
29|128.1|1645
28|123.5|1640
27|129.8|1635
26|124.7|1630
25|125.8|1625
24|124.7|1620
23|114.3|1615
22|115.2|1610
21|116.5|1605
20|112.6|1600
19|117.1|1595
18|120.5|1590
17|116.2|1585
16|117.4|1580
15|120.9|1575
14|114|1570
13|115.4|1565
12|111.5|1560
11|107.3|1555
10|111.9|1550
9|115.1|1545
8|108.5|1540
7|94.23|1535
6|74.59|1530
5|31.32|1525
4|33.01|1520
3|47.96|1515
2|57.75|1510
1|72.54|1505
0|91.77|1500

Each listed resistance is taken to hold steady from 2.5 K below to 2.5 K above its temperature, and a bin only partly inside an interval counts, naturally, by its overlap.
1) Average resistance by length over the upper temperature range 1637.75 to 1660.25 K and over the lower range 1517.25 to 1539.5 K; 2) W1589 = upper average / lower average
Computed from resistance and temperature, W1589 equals 2.0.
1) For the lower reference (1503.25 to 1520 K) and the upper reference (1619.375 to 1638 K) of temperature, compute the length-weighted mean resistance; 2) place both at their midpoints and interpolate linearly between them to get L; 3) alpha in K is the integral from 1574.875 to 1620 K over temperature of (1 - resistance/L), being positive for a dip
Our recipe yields -4.4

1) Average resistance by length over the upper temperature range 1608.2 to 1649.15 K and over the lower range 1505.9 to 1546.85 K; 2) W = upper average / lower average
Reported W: 1.8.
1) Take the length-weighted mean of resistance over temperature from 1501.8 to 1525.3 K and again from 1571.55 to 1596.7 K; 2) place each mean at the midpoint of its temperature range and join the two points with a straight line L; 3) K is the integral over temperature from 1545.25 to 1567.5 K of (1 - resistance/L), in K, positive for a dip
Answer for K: -5.0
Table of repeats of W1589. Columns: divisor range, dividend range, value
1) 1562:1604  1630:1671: 1.08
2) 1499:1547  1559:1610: 1.62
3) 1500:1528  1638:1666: 2.37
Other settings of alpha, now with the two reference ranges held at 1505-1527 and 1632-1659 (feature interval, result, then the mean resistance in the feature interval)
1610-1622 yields -1.2 K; 118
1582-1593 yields -3.4 K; 118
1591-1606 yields -2.9 K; 116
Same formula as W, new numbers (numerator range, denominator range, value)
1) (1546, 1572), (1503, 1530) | 2.22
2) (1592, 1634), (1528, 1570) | 1.13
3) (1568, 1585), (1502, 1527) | 2.36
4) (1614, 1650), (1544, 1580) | 1.10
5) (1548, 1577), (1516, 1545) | 1.59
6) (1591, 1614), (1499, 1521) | 1.92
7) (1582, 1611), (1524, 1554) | 1.25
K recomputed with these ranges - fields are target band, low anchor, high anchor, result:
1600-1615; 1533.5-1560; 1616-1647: 0.7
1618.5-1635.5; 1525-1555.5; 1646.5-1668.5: -1.2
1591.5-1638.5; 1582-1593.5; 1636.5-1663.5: 0.5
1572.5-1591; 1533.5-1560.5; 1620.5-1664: -0.6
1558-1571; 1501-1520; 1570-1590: -1.1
